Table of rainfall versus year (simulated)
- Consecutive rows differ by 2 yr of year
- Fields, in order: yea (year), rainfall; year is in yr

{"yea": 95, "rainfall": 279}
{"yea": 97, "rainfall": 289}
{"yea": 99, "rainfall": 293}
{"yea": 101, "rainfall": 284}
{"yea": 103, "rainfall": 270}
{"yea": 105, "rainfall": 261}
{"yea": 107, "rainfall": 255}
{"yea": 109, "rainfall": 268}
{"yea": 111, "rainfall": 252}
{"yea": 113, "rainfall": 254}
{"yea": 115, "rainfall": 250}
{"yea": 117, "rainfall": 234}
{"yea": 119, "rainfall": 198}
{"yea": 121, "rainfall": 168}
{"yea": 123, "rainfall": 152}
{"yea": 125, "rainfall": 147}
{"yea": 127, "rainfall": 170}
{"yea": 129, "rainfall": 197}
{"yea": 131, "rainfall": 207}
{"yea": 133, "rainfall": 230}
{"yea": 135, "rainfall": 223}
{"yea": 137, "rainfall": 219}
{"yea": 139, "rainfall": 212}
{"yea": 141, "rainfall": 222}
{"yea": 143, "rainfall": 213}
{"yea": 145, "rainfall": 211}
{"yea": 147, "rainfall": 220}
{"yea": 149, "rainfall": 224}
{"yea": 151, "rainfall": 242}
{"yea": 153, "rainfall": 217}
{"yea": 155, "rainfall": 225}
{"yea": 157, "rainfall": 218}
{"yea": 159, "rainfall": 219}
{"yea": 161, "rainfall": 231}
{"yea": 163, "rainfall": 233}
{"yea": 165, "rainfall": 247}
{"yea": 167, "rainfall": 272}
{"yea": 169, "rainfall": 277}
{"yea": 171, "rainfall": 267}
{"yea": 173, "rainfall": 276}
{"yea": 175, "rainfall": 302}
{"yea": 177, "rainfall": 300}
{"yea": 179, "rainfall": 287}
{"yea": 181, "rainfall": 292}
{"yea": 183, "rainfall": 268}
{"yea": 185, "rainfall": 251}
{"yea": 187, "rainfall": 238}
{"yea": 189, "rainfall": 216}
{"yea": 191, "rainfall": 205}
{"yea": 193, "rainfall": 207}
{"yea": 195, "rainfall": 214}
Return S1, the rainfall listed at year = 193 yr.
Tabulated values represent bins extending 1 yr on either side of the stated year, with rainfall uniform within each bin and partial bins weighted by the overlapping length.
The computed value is 207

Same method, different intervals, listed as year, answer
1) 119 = 198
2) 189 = 216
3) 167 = 272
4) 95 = 279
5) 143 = 213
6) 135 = 223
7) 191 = 205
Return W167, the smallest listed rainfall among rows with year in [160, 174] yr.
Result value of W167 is 231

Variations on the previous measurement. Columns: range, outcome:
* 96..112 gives 252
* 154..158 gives 218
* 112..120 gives 198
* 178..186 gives 251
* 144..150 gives 211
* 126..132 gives 170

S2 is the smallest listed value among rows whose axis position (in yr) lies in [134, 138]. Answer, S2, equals 219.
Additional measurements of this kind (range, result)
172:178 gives 276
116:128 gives 147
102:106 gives 261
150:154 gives 217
